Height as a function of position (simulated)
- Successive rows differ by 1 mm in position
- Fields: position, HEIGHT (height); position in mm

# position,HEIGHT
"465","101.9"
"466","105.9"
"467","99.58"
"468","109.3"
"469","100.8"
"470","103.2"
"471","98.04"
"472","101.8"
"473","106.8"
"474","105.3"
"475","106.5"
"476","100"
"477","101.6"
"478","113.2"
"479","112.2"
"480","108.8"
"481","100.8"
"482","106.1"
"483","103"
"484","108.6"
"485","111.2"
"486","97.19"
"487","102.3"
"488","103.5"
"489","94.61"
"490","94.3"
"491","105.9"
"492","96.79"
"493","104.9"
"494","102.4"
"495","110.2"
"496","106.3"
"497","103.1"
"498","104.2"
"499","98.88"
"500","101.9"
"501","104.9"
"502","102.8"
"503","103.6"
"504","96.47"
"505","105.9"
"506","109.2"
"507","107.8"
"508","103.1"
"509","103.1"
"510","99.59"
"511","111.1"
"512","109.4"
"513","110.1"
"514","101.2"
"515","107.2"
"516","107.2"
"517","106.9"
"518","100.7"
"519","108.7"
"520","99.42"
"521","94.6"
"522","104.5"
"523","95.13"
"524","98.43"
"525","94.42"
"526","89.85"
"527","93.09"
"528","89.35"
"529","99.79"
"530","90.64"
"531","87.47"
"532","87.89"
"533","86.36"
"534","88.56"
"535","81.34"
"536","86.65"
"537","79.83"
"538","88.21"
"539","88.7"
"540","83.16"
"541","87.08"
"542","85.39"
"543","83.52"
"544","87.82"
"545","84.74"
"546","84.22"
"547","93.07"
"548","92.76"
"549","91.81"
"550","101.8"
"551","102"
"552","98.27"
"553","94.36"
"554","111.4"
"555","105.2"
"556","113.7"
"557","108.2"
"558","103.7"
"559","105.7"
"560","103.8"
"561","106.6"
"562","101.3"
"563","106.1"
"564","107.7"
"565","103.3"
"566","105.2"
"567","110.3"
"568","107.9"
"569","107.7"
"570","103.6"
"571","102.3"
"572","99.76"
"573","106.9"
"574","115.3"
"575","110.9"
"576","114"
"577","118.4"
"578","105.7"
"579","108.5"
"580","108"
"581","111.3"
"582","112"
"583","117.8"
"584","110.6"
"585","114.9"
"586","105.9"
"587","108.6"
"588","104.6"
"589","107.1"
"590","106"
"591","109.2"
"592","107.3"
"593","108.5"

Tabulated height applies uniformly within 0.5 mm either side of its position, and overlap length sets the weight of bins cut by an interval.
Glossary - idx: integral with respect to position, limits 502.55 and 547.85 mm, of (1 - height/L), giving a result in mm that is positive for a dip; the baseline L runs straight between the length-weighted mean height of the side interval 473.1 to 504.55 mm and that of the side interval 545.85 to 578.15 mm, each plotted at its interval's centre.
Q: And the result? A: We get 3.7 mm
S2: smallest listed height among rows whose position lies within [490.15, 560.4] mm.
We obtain 79.83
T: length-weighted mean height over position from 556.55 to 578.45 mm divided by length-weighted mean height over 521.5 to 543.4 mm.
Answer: 1.2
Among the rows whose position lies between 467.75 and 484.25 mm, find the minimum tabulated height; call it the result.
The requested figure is 98.04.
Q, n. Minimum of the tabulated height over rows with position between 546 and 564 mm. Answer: 84.22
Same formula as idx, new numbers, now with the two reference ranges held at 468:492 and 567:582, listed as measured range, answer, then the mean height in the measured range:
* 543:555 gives 1.4 mm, 94.7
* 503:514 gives 0.0 mm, 105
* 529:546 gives 3.2 mm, 86.4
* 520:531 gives 1.2 mm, 94.8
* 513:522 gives 0.2 mm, 104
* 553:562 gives 0.1 mm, 106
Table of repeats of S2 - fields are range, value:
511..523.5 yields 94.6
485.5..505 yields 94.3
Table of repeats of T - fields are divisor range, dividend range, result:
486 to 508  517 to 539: 0.90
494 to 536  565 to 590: 1.09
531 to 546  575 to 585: 1.31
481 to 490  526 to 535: 0.88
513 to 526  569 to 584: 1.08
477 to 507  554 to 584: 1.04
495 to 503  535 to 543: 0.82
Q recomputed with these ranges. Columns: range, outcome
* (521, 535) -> 81.34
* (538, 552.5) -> 83.16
